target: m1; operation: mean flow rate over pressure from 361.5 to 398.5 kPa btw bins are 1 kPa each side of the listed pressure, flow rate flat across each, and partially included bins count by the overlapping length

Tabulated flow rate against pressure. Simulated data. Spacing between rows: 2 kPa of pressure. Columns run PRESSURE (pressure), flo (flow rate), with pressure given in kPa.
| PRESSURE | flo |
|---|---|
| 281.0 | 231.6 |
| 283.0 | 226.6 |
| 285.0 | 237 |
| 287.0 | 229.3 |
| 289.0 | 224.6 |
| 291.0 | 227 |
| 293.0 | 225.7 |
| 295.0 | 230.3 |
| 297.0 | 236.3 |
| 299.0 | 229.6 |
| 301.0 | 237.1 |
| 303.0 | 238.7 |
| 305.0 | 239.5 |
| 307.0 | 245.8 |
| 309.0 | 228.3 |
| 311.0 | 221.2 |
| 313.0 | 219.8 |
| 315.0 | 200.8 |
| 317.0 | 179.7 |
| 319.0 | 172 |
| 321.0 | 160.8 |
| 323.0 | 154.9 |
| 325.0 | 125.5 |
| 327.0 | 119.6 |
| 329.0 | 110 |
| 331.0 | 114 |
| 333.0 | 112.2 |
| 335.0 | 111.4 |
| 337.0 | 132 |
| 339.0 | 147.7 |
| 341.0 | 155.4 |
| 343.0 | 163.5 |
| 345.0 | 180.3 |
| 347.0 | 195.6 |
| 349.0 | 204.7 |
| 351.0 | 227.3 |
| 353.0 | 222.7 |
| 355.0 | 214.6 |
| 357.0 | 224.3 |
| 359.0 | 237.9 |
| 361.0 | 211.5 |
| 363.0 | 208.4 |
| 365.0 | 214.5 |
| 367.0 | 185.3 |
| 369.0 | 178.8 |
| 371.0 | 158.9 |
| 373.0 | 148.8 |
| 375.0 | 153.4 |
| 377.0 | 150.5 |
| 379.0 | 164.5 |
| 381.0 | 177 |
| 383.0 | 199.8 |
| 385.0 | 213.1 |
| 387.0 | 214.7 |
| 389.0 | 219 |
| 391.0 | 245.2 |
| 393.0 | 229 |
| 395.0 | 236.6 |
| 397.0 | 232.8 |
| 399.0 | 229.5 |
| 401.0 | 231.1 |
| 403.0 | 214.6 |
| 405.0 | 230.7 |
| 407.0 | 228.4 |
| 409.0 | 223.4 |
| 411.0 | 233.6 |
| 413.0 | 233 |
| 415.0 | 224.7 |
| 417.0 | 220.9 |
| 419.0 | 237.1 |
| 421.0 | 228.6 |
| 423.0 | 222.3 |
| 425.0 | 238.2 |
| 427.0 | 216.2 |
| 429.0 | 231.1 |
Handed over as 197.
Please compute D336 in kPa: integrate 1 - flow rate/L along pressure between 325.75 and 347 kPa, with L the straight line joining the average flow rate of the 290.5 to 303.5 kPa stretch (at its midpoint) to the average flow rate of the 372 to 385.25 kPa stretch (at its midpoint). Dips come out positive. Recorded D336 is 6.7 kPa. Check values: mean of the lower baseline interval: 232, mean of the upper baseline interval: 170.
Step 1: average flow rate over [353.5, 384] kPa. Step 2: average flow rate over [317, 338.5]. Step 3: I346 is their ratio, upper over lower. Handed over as 1.4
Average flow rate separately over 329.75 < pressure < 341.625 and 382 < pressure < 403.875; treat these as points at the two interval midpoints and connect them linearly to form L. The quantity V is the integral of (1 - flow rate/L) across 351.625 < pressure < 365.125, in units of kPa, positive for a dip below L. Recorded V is -4.42 kPa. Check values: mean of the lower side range 128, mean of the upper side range 224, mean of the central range 220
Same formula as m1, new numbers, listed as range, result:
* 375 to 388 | 184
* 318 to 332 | 137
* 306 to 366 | 181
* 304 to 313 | 232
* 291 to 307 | 234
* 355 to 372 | 203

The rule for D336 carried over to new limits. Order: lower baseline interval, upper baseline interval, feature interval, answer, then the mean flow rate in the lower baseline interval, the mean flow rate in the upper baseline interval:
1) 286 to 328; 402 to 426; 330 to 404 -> 9.6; 207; 228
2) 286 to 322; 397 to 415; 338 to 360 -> 2.5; 219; 228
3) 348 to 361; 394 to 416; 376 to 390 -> 2.1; 221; 229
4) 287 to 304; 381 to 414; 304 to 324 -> 2.4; 231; 224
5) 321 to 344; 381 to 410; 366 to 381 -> 2.1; 133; 223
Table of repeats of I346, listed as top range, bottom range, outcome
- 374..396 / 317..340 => 1.49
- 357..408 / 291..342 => 1.12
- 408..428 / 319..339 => 1.75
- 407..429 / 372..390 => 1.25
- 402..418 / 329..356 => 1.37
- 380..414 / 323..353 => 1.46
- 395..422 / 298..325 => 1.11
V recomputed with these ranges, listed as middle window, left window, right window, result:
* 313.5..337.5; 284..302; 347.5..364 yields 8.73 kPa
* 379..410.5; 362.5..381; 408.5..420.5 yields -2.63 kPa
